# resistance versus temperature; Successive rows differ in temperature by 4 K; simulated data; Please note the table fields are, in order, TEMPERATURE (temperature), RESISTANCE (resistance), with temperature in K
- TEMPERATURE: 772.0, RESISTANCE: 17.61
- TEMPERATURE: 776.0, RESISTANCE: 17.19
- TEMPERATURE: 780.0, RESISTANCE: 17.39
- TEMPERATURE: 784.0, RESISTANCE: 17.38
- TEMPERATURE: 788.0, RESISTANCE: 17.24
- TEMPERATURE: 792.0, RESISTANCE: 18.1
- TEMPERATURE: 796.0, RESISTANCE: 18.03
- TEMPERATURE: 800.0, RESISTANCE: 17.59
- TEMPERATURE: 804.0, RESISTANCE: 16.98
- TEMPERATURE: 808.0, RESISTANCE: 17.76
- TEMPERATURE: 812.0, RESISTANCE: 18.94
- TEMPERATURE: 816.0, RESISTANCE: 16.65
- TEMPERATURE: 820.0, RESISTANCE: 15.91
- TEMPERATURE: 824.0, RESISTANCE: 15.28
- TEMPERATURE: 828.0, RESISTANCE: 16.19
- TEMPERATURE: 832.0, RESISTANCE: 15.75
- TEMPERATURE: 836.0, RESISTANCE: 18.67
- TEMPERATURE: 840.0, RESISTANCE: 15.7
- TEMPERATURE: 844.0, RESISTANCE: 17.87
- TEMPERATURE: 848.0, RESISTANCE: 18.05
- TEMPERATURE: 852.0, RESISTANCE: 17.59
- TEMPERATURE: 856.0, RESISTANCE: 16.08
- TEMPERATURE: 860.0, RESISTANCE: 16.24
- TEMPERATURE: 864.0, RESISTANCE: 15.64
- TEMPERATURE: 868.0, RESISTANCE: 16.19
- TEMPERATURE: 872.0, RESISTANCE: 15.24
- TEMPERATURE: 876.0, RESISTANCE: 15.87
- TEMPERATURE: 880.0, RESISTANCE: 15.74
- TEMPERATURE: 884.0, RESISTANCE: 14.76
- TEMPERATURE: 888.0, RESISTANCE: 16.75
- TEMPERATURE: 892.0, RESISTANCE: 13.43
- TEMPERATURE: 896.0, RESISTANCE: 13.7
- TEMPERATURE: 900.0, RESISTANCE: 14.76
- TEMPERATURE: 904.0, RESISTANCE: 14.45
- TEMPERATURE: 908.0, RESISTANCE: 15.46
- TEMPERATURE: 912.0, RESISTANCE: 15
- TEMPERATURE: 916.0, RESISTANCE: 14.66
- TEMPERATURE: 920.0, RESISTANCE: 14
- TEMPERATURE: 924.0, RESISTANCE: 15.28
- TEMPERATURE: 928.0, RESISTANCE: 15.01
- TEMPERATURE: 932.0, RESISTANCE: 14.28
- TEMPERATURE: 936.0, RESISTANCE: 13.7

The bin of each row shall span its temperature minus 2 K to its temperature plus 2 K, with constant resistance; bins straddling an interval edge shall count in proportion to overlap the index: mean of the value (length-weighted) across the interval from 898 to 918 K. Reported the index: 14.9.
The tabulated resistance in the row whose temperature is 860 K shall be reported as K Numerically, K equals 16.24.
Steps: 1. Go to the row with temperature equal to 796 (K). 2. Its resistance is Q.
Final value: 18.03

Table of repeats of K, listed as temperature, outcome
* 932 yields 14.28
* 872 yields 15.24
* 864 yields 15.64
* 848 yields 18.05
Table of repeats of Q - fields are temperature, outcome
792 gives 18.1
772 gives 17.61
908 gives 15.46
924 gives 15.28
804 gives 16.98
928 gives 15.01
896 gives 13.7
